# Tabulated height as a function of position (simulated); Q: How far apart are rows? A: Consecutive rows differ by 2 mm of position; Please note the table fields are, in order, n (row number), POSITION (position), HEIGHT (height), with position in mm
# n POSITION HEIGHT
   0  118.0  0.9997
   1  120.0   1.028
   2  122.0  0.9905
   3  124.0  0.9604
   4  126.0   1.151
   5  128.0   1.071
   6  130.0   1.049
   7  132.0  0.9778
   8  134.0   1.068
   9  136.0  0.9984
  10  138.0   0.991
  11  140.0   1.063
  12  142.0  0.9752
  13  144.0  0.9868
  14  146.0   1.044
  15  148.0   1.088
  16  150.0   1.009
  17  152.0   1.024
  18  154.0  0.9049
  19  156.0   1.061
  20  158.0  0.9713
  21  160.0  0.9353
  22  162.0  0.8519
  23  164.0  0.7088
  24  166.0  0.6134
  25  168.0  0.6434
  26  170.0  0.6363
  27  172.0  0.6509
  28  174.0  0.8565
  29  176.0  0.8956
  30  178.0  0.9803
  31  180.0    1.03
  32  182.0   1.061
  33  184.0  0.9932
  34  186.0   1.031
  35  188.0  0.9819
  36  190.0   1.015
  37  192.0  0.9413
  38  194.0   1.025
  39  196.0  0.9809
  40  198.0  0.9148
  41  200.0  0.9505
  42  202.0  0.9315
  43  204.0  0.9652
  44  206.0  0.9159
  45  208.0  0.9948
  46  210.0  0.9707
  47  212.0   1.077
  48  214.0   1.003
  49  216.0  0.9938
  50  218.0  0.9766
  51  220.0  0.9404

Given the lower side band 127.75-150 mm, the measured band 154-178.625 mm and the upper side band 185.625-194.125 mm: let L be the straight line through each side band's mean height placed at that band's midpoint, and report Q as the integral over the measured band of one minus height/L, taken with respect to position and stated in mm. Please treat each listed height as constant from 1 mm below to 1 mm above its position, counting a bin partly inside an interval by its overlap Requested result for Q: 4.7 mm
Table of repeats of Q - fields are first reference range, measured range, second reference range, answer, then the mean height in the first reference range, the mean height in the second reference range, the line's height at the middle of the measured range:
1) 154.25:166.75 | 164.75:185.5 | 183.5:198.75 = 1.96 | 0.865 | 0.986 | 0.923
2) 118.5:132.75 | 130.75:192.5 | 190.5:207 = 3.66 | 1.03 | 0.955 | 0.994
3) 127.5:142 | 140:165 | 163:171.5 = -4.53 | 1.03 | 0.651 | 0.821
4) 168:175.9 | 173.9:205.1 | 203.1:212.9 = -4.75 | 0.726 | 0.984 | 0.852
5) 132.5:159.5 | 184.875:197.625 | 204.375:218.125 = 0.06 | 1.01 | 0.99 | 0.997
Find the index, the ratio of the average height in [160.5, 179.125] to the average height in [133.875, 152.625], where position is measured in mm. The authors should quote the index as 0.7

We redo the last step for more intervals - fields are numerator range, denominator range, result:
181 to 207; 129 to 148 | 0.96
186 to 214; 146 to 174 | 1.14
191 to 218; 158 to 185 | 1.16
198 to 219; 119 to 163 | 0.97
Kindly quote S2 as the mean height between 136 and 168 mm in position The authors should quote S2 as 0.941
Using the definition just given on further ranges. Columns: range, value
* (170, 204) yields 0.944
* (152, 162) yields 0.962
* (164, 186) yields 0.839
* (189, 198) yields 0.982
